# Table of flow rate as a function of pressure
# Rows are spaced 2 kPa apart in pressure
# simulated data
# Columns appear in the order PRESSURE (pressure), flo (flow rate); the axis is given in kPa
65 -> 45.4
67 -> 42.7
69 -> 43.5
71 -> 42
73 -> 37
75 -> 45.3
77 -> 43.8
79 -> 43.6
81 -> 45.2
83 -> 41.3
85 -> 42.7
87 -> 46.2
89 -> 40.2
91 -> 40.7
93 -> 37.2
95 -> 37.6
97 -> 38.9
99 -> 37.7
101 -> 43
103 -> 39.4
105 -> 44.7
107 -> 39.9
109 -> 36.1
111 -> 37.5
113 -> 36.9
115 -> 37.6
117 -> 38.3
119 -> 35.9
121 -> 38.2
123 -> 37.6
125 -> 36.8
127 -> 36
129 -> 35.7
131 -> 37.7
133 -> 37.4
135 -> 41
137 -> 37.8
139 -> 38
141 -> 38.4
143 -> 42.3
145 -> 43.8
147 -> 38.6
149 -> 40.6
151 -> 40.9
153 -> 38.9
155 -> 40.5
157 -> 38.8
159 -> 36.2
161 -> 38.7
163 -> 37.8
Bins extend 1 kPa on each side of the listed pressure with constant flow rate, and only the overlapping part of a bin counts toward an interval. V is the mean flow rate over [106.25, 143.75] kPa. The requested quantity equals 37.8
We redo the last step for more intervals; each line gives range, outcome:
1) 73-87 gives 43.4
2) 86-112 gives 39.9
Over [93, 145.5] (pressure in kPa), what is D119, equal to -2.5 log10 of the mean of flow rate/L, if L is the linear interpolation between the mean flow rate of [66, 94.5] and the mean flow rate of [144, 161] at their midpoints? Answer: 0.06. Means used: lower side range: 42.2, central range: 38.5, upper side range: 39.7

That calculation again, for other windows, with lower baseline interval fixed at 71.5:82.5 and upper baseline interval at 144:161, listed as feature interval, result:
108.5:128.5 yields 0.113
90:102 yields 0.077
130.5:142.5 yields 0.050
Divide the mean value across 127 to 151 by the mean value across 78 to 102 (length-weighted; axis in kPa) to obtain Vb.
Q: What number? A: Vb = 0.95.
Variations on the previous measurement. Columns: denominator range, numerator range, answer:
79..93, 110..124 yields 0.88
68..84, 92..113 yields 0.92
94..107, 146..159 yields 0.98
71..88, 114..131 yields 0.86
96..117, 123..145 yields 0.98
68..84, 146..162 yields 0.92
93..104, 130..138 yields 0.98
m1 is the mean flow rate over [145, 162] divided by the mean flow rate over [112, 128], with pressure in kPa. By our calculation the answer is 1.06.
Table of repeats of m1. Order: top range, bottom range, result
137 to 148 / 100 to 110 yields 0.98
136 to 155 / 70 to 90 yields 0.94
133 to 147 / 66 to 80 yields 0.94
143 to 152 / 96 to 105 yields 1.02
